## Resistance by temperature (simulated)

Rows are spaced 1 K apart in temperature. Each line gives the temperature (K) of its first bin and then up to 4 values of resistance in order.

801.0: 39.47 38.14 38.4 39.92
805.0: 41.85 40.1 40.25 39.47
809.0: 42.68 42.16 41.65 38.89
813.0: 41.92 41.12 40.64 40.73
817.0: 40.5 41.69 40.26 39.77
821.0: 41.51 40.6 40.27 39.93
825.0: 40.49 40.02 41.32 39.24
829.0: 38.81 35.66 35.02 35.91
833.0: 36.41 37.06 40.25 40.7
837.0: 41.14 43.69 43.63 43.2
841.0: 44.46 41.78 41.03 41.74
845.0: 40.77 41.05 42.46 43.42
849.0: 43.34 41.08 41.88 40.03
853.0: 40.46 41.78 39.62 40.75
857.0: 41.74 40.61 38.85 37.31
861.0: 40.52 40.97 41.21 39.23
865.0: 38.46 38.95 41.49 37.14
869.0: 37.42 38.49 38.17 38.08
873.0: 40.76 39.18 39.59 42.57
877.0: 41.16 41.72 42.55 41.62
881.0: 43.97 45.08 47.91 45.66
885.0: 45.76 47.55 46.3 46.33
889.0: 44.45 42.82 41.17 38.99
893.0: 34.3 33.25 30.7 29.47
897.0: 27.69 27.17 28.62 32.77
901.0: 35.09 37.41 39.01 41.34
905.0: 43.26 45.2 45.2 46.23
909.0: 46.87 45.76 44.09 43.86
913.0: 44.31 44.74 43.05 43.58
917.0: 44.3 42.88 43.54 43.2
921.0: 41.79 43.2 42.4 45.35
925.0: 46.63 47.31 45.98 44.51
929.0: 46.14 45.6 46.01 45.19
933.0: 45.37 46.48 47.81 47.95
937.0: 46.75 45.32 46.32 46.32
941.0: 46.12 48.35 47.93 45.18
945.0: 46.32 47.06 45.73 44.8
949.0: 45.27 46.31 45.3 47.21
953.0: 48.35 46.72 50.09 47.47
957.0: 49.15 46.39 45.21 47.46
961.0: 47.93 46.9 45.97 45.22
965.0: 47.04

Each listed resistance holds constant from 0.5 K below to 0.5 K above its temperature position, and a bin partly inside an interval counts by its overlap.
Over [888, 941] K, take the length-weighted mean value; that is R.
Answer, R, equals 42.1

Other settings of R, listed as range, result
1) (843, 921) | 40.8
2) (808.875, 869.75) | 40.4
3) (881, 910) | 40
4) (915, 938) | 45.1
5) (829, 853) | 40.6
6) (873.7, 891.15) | 43.7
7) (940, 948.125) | 46.5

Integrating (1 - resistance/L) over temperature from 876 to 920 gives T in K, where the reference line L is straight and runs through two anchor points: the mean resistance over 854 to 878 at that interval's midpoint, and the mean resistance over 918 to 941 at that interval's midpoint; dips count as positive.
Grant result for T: 1.48 K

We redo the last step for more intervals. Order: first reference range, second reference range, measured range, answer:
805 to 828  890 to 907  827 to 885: -3.6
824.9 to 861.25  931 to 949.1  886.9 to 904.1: 2.9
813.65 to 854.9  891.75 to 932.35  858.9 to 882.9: 0.3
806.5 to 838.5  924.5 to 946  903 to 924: 0.6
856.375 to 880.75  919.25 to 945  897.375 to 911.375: 1.1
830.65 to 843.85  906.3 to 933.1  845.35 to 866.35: 0.4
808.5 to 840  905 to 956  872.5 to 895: 0.6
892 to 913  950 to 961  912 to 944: -2.1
